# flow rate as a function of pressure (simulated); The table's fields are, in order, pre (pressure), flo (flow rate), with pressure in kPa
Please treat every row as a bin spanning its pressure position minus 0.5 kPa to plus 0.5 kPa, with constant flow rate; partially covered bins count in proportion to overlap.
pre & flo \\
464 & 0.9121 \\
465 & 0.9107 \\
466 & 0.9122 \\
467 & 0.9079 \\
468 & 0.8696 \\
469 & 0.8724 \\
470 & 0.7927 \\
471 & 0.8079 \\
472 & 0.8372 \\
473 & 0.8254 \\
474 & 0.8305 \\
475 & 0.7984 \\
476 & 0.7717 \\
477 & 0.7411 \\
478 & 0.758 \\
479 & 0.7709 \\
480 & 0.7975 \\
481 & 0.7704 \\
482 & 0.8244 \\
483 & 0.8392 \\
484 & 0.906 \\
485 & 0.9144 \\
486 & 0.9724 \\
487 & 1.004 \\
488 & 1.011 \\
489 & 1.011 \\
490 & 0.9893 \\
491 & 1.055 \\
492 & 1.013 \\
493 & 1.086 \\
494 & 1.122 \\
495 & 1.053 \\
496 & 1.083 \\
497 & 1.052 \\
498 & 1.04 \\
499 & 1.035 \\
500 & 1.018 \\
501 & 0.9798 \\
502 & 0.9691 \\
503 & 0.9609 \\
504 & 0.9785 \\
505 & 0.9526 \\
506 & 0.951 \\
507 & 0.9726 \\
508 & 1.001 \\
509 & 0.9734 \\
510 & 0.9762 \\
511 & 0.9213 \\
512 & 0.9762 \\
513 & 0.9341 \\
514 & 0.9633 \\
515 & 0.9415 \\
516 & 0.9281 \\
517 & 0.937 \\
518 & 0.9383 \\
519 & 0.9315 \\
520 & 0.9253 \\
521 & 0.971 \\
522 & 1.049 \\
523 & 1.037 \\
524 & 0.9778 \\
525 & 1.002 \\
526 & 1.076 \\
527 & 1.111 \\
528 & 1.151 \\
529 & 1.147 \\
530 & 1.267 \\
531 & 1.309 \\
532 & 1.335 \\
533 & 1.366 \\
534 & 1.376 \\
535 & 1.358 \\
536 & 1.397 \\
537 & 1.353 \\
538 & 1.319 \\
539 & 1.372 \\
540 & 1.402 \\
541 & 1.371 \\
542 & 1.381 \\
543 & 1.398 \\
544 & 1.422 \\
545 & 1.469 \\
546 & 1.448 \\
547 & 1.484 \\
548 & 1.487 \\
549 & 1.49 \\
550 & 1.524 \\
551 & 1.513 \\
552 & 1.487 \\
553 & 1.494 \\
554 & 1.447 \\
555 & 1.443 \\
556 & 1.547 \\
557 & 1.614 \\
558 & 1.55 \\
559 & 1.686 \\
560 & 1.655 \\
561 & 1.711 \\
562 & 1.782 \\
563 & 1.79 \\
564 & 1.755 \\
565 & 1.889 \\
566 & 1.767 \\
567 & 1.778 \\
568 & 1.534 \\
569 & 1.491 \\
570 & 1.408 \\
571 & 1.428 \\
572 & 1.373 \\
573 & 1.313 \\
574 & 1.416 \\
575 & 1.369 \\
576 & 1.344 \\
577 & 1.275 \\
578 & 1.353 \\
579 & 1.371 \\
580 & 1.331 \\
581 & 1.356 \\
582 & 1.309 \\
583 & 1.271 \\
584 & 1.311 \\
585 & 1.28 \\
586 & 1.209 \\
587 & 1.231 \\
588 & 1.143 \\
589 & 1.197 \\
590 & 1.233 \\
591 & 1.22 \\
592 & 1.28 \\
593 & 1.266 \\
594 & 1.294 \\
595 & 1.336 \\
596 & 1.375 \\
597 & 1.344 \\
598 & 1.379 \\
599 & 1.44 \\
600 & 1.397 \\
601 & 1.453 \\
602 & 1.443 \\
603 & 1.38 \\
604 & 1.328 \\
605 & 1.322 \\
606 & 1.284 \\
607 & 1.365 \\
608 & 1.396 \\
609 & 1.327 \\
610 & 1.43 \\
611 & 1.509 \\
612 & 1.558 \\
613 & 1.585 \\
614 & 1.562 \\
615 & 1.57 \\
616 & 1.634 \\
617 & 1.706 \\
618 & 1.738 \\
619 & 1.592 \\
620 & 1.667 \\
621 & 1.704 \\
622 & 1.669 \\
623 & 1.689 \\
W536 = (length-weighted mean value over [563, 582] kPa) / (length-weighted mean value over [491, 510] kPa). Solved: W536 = 1.46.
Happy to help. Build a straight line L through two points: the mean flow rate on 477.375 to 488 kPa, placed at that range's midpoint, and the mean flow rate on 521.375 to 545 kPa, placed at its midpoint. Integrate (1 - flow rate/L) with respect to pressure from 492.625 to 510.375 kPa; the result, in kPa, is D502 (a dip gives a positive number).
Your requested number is -0.1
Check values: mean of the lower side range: 0.862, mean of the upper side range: 1.26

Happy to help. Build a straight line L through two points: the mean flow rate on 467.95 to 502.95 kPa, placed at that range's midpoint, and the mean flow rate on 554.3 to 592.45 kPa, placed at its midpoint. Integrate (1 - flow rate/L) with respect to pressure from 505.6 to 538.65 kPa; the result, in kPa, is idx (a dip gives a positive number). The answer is 1.7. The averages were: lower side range 0.922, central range 1.09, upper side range 1.45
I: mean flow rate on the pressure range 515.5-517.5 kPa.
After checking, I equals 0.933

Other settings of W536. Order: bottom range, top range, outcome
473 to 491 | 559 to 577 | 1.81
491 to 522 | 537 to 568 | 1.56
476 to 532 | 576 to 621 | 1.41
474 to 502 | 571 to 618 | 1.46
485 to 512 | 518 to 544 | 1.21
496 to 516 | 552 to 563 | 1.63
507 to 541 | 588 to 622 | 1.29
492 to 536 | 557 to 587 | 1.41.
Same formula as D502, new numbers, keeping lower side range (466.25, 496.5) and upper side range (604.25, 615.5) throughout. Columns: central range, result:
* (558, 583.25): -4.7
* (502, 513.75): 0.6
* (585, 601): 0.9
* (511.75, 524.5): 1.1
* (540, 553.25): -3.1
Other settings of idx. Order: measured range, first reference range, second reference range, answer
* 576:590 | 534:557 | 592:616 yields 1.4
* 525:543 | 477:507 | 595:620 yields -2.4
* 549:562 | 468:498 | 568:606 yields -3.8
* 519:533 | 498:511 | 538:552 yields 1.4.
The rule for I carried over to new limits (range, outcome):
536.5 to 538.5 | 1.34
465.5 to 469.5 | 0.891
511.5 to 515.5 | 0.954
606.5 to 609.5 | 1.36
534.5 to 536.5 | 1.38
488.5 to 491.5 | 1.02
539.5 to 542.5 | 1.38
